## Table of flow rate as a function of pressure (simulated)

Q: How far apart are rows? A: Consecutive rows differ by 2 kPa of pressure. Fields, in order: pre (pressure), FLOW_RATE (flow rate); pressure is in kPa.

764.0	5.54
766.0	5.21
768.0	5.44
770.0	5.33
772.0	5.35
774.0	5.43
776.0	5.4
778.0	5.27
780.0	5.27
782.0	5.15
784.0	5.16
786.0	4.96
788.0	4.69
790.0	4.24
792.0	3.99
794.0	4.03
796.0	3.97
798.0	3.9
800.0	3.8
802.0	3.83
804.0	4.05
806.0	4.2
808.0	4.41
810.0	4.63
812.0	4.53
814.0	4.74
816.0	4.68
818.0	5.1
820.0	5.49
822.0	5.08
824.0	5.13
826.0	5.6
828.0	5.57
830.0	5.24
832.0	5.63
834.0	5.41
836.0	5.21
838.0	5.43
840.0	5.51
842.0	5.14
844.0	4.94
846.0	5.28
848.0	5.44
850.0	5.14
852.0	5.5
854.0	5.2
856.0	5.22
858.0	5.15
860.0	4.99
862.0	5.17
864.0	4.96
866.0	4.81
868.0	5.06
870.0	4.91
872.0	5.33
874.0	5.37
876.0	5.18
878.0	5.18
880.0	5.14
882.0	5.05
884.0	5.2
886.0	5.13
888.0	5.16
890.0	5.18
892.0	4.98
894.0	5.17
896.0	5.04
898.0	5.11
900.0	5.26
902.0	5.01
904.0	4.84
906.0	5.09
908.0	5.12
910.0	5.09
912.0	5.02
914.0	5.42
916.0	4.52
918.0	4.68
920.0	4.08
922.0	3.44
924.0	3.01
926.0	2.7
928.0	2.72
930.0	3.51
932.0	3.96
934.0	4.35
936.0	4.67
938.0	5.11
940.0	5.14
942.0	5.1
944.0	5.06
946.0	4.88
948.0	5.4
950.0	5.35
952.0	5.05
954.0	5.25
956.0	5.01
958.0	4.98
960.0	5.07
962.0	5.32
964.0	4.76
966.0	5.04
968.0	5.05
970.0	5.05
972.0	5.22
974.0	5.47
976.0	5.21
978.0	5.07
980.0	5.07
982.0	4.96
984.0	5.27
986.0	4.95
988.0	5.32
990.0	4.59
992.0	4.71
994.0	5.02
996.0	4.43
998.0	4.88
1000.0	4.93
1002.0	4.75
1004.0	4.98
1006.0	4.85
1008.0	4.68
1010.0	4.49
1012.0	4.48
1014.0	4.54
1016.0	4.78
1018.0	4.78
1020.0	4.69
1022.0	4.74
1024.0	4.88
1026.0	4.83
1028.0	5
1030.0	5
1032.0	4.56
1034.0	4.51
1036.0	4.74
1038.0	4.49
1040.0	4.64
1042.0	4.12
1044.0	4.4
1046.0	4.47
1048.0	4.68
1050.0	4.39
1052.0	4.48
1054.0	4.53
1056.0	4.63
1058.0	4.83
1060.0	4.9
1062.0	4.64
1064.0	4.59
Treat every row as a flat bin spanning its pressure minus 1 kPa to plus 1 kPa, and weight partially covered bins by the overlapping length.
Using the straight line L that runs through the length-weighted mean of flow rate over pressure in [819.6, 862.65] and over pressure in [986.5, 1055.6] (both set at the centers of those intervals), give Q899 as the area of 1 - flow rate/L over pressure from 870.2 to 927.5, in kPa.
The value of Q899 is 3.2 kPa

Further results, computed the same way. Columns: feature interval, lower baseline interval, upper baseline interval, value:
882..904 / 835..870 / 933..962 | 0.0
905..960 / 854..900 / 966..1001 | 5.1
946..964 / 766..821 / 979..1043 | -1.4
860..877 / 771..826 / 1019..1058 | -1.5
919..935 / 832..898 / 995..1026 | 4.9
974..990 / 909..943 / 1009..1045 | -2.3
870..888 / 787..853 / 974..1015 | -1.2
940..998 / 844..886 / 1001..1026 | -2.4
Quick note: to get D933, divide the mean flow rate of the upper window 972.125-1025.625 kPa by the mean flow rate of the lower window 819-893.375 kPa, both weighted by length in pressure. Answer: 0.9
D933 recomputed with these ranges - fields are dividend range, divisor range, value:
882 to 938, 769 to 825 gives 0.98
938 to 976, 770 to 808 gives 1.11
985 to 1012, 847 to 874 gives 0.93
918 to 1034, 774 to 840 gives 0.98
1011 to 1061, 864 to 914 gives 0.91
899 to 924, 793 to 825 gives 1.06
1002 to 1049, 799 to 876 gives 0.93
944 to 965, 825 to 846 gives 0.95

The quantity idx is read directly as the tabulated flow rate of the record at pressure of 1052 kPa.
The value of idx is 4.48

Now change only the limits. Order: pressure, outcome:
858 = 5.15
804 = 4.05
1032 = 4.56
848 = 5.44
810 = 4.63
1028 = 5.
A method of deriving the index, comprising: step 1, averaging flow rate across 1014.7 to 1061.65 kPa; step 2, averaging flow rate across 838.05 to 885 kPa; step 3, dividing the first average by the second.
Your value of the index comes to 0.90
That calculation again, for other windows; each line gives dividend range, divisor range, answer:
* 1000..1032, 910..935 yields 1.19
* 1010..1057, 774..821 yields 1.00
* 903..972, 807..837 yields 0.92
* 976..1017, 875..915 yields 0.95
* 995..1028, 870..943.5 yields 1.00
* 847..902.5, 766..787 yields 0.98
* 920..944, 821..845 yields 0.76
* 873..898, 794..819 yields 1.19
